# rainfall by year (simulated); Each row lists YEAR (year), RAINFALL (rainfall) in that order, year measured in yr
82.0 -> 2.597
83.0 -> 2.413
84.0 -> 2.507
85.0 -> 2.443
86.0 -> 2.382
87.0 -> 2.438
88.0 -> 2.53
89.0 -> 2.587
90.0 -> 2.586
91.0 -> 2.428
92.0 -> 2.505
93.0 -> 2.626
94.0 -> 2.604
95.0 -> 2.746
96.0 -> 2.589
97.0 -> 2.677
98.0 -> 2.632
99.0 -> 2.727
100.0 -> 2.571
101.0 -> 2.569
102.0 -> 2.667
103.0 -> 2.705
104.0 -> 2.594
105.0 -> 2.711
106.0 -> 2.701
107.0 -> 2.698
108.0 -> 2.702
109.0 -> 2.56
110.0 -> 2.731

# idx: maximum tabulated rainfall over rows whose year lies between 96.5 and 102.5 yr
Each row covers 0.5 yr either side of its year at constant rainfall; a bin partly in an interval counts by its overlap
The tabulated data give 2.727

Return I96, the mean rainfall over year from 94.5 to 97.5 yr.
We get 2.67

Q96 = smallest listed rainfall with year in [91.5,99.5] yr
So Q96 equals 2.505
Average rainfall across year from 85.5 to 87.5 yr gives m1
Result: 2.41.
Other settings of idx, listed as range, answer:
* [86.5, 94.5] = 2.626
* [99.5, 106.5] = 2.711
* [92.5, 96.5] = 2.746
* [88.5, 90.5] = 2.587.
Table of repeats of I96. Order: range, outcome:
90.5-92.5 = 2.47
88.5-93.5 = 2.55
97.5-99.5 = 2.68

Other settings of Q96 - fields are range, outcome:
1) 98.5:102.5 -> 2.569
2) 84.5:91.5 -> 2.382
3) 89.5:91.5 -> 2.428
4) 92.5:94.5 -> 2.604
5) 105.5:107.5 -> 2.698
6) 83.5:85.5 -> 2.443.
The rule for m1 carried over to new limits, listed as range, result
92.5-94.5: 2.62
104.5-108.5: 2.7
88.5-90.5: 2.59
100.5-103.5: 2.65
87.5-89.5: 2.56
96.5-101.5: 2.64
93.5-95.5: 2.67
